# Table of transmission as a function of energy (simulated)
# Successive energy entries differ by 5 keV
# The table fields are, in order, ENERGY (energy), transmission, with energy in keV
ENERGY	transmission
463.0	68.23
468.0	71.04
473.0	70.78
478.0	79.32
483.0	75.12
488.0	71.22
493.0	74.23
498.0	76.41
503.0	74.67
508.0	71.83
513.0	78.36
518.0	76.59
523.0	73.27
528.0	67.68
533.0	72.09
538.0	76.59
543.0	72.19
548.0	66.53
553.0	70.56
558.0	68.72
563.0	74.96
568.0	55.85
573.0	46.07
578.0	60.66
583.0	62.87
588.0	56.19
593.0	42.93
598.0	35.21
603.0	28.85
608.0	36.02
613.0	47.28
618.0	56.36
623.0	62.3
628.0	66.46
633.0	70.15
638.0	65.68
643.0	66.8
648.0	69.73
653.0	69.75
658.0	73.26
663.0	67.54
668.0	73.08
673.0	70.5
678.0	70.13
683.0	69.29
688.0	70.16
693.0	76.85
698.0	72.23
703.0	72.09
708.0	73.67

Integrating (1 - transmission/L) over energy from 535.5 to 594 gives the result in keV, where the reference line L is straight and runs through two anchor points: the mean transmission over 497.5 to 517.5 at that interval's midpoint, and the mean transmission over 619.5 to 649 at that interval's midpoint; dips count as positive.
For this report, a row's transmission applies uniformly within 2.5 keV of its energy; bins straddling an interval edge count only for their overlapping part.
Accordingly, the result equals 6.59 keV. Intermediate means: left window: 75.3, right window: 66.4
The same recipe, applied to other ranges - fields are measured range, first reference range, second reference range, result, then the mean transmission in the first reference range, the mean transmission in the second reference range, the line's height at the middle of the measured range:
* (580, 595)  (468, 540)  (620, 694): 3.5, 74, 69.2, 71.4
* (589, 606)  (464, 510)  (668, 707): 8.2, 73.7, 71.8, 72.6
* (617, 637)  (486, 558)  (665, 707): 2.1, 72.9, 71.8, 72.2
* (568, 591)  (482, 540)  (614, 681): 4.7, 74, 67.4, 70.7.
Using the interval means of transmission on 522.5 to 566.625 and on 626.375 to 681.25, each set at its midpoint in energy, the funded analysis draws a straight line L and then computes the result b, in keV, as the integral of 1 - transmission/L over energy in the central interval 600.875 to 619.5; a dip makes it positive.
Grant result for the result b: 7.55 keV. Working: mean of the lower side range 70.9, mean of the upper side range 69.4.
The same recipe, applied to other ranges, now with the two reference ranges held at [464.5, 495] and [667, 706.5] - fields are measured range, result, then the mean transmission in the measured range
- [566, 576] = 3.0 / 51.2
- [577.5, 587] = 1.5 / 61.1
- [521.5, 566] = 1.1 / 71.2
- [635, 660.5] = 1.1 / 69.1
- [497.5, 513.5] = -0.3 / 74.8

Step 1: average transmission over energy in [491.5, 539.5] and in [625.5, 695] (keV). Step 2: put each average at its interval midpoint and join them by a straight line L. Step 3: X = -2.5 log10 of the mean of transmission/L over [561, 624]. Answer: 0.38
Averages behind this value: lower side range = 74.1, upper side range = 69.9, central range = 50.7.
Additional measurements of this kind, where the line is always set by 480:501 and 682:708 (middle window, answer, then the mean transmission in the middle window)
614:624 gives 0.27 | 57.1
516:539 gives 0.02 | 73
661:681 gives 0.04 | 70.4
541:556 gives 0.06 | 69.6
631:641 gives 0.08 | 67.7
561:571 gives 0.15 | 64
